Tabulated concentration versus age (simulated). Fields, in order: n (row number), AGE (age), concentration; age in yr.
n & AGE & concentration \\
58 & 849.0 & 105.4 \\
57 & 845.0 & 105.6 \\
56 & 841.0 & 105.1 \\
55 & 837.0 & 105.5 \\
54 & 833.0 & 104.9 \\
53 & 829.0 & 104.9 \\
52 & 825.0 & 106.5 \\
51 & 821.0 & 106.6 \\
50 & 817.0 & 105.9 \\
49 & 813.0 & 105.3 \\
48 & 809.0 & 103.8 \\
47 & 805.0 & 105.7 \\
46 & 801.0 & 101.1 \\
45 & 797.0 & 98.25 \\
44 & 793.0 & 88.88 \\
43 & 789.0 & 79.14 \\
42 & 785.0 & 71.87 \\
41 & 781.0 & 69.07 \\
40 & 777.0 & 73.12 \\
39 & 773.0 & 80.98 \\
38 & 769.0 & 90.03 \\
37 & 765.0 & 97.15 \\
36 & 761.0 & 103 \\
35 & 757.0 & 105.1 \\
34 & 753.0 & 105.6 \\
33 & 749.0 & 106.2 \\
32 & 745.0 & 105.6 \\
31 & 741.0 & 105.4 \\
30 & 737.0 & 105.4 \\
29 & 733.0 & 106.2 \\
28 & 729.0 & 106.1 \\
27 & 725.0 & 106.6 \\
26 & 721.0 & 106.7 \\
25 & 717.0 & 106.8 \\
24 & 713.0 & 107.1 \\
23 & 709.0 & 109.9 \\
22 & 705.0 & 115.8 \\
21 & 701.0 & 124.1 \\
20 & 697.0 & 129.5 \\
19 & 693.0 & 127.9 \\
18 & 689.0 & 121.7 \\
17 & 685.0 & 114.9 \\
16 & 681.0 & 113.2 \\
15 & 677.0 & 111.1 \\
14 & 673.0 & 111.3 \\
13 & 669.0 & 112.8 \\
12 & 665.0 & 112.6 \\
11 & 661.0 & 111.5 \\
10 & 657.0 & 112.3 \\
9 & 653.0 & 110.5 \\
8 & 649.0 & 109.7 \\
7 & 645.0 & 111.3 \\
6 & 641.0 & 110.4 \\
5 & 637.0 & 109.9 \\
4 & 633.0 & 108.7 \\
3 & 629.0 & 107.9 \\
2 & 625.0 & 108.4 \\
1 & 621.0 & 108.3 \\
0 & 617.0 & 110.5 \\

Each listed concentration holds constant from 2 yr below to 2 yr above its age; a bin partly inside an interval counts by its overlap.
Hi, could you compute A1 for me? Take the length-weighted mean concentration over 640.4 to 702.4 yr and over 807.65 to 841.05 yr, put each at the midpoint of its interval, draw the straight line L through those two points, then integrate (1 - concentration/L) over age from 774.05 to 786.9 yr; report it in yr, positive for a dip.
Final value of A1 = 4.3 yr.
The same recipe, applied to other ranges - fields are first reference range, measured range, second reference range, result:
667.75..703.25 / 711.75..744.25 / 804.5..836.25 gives 2.3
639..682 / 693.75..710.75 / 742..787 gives -2.8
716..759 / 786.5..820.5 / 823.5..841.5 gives 2.3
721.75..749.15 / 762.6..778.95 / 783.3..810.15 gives 2.1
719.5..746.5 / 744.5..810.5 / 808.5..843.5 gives 8.0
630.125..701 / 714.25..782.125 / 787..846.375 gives 5.3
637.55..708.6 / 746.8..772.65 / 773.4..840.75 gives 0.7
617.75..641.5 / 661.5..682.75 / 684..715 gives 0.5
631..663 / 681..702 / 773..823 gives -3.5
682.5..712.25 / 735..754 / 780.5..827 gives 0.6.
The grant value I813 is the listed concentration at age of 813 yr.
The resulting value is 105.3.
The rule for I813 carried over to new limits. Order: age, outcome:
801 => 101.1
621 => 108.3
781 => 69.07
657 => 112.3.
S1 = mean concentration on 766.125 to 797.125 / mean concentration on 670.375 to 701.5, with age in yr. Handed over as 0.68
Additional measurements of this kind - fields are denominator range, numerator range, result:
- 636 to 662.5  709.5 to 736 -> 0.96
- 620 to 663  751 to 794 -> 0.80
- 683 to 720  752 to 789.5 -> 0.75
